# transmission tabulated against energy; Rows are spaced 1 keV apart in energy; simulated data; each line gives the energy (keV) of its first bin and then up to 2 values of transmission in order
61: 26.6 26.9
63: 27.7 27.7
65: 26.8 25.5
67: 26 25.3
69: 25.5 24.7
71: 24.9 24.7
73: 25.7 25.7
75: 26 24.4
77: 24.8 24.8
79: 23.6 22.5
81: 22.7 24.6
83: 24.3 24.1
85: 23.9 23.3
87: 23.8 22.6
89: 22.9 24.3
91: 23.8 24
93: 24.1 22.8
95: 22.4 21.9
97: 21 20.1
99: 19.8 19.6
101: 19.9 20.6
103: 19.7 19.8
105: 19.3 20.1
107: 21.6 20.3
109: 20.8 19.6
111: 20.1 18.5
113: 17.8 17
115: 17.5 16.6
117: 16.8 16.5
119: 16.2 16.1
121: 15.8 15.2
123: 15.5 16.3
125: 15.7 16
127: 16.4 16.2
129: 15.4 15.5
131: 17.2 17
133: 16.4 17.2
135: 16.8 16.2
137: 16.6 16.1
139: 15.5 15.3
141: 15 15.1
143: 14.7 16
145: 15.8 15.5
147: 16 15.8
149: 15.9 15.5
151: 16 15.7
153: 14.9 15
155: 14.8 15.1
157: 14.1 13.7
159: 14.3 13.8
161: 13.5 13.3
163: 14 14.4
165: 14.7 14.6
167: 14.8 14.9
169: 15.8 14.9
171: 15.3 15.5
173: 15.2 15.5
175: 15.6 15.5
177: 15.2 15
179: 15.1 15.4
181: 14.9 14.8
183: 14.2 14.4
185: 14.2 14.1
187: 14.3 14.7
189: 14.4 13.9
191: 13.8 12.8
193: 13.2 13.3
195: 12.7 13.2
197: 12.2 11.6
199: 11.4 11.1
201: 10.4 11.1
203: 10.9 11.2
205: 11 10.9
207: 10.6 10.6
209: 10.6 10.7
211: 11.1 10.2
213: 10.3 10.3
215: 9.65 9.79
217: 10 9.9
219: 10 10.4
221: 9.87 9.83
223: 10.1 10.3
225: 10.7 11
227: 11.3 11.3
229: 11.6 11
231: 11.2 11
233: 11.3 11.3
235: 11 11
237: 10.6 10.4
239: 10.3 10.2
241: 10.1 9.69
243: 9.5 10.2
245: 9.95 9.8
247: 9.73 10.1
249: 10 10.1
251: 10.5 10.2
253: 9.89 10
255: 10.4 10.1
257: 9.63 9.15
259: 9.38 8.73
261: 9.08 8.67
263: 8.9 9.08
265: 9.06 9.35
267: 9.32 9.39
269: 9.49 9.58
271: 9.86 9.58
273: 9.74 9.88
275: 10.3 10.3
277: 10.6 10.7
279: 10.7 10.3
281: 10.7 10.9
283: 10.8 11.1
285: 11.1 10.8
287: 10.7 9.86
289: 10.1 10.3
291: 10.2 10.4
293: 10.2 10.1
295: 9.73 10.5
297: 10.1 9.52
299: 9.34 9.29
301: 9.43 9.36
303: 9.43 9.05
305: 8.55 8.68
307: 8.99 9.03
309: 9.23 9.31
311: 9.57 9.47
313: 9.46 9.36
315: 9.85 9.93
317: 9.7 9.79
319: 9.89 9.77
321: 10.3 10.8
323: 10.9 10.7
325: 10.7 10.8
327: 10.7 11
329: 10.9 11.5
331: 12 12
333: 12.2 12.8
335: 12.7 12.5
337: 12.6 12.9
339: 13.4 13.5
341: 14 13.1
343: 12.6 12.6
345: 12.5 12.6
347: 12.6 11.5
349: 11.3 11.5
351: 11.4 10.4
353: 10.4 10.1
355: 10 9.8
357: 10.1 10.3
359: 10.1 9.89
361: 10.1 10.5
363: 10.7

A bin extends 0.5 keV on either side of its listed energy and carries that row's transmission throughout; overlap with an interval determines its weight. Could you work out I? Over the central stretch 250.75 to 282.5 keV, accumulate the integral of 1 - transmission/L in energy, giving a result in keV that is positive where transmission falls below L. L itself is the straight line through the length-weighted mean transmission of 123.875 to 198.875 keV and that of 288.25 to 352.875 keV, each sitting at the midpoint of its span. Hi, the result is 6.2 keV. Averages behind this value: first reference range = 15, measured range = 9.79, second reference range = 10.8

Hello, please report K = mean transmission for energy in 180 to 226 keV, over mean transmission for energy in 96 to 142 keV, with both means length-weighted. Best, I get 0.67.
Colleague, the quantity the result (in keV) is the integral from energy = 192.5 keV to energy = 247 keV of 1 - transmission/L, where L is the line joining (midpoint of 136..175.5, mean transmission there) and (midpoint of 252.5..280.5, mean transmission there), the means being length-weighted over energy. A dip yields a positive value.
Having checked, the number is 5.3 keV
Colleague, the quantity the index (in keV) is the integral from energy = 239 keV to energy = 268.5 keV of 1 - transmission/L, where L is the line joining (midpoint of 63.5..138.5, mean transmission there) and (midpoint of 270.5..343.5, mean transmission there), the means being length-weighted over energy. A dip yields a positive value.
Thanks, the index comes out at 7.8 keV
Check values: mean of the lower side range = 20.7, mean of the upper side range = 10.5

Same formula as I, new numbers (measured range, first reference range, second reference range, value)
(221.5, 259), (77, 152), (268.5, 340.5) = 8.2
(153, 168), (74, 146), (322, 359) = 2.9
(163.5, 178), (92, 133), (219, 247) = -0.5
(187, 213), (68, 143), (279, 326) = 5.6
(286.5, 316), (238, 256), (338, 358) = 3.6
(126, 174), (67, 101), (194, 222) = 3.9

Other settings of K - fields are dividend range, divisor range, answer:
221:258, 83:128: 0.53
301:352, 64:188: 0.60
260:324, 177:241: 0.84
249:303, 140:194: 0.67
